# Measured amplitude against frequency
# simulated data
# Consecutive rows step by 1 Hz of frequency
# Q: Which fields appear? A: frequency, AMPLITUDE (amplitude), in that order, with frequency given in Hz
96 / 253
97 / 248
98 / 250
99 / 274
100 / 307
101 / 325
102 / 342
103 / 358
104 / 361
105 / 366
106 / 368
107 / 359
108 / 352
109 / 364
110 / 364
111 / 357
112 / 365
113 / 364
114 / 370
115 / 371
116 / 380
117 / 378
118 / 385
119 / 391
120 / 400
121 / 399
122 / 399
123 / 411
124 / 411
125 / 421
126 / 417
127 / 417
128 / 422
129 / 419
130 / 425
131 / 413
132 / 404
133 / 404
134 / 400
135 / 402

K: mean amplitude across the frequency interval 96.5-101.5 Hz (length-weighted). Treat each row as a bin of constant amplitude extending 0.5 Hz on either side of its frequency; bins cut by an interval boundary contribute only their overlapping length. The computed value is 281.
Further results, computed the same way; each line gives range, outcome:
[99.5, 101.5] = 316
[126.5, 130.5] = 421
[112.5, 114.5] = 367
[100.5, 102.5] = 334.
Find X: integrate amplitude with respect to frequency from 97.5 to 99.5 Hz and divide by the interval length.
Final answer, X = 262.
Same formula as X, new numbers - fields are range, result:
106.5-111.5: 359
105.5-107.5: 364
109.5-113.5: 362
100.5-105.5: 350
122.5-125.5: 414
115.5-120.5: 387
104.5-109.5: 362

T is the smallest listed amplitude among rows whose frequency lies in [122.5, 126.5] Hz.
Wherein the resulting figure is 411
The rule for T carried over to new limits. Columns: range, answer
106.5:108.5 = 352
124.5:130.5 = 417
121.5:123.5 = 399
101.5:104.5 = 342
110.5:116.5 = 357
